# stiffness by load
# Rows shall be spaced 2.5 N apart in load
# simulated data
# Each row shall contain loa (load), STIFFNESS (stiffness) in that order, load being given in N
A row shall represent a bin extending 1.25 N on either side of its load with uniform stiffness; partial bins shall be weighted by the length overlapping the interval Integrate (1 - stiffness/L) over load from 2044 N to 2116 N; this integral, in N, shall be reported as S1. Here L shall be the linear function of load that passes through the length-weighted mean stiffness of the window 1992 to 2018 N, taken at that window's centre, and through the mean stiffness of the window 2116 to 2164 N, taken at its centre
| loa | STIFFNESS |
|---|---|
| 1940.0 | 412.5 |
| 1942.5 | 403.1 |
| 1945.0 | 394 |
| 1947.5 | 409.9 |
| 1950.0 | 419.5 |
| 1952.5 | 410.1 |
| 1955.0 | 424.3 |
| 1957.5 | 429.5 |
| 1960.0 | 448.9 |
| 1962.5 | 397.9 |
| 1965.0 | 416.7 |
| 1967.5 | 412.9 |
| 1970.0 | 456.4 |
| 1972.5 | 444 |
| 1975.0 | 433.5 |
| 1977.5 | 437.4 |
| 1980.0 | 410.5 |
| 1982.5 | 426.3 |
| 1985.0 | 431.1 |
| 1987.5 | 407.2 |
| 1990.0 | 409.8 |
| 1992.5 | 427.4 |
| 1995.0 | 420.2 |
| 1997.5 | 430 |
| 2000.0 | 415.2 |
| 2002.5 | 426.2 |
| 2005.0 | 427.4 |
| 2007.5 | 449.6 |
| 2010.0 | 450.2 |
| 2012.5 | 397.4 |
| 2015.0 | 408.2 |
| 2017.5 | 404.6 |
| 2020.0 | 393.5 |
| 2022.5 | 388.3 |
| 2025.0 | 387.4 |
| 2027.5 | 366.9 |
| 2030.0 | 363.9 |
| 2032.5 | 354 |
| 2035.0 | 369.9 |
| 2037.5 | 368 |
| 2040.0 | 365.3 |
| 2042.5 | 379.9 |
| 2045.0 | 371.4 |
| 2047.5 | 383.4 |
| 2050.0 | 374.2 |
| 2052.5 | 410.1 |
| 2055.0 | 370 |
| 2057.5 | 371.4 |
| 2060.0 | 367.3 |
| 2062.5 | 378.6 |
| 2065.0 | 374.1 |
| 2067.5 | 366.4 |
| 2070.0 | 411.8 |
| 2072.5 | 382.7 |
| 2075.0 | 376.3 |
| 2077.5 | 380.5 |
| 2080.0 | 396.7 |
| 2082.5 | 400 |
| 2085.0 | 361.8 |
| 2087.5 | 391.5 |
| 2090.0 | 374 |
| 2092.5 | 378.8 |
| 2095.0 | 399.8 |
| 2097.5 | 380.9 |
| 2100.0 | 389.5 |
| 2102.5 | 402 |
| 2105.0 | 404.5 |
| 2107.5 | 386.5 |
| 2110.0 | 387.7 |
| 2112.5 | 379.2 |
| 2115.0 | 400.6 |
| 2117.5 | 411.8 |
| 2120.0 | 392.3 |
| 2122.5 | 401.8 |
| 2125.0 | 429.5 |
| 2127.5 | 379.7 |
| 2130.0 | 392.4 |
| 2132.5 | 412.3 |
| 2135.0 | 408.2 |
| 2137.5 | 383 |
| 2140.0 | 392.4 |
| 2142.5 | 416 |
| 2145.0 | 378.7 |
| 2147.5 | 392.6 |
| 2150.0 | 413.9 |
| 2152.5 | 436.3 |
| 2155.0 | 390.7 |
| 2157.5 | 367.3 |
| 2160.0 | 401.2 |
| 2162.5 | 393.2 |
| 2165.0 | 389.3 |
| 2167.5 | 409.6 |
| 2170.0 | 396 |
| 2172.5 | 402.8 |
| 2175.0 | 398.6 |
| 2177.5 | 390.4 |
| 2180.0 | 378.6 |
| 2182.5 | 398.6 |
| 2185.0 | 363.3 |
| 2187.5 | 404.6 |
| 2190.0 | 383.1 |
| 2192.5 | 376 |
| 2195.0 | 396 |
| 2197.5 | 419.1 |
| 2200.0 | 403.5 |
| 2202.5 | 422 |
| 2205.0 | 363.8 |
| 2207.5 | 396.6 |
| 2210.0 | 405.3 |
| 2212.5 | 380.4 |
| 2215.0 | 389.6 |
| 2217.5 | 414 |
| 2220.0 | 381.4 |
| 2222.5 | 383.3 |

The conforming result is 4.51 N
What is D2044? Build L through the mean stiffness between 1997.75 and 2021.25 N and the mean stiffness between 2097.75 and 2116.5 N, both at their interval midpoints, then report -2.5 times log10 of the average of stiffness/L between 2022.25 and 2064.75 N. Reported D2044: 0.10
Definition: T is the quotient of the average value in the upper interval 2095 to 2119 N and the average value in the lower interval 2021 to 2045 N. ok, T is 1.1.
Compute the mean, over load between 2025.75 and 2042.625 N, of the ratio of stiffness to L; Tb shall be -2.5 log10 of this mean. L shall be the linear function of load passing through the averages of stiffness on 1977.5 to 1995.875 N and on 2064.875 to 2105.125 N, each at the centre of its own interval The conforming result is 0.11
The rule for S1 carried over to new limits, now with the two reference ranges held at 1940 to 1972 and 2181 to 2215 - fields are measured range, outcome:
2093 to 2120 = 0.61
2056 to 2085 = 1.80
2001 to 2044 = 1.85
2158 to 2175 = -0.04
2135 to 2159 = 0.06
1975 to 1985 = -0.25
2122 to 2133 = -0.06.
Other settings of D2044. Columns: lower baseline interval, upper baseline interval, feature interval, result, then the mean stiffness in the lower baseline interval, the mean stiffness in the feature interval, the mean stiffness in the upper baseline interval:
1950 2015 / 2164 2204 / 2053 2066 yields 0.109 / 425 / 374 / 396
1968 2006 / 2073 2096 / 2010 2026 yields 0.033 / 427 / 401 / 384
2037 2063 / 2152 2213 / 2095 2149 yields -0.028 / 377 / 396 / 394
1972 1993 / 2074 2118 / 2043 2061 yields 0.067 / 424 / 378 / 389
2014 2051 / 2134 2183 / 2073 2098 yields 0.006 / 378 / 384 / 397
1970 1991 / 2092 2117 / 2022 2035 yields 0.118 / 427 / 371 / 392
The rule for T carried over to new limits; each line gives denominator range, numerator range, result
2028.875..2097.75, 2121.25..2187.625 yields 1.05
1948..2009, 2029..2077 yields 0.88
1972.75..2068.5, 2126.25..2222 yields 0.99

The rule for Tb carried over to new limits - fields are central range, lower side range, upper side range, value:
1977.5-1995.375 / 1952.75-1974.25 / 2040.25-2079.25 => -0.01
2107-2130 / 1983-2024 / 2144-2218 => 0.02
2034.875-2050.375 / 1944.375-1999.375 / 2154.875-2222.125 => 0.11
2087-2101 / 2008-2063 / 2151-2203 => 0.01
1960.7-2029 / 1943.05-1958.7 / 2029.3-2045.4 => -0.07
